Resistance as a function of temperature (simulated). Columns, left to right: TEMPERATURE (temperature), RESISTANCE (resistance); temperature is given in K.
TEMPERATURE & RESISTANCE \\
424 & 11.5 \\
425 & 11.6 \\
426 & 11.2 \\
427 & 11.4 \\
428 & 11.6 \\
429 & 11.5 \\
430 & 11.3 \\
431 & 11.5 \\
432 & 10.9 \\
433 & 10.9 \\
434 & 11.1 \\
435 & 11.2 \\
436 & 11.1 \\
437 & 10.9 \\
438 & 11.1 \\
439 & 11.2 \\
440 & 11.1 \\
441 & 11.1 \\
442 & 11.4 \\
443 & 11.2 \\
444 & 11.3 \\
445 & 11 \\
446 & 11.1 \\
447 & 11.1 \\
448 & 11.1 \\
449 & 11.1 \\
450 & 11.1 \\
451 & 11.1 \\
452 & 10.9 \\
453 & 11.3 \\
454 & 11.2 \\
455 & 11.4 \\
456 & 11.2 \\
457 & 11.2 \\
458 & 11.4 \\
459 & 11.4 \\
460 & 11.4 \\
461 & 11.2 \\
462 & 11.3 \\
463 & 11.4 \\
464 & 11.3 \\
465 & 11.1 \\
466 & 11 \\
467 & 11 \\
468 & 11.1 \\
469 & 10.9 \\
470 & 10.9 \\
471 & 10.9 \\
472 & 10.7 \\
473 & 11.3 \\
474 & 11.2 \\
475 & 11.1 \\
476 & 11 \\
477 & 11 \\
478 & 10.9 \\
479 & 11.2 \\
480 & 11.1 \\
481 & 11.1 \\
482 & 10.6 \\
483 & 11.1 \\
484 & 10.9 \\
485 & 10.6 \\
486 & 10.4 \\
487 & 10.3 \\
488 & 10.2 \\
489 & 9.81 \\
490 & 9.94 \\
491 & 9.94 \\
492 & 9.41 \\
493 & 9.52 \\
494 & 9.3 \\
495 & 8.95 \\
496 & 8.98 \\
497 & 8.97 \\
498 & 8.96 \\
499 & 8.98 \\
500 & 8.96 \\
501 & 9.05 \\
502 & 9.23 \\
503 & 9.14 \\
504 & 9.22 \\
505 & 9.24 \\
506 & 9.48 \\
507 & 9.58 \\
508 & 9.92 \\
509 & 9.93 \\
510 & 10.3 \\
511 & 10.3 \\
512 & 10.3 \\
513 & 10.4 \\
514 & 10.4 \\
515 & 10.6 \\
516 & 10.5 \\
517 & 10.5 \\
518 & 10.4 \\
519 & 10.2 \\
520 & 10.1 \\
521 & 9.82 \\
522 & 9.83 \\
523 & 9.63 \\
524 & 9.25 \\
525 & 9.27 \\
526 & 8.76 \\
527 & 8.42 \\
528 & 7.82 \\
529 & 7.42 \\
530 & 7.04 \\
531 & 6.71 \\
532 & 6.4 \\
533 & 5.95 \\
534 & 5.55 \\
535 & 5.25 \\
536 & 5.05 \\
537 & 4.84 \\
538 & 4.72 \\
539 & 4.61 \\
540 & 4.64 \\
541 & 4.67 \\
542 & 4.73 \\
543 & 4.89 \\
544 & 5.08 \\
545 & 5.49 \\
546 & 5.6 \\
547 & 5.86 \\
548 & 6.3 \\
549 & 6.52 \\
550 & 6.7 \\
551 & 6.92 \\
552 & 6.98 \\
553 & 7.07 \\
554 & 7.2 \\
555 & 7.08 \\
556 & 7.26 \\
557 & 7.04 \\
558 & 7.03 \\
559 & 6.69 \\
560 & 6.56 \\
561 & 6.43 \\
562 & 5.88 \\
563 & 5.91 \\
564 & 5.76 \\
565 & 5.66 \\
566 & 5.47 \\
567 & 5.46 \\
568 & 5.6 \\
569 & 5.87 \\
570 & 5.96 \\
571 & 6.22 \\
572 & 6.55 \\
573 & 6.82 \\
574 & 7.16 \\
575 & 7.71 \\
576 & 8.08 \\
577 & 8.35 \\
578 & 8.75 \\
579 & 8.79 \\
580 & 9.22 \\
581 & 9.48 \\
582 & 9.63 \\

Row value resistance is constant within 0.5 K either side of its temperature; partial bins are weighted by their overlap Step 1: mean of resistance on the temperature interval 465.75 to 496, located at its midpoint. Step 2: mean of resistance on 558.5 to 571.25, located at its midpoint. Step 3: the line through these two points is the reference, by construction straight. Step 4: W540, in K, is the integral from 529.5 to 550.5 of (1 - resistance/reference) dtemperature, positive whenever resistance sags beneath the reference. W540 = 5.0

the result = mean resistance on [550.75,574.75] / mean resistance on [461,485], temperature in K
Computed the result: 0.6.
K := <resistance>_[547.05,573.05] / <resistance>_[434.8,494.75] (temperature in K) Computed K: 0.59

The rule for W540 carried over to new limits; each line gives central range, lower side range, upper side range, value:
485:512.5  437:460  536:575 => -2.6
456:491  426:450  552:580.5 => -3.3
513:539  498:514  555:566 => 1.1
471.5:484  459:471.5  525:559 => -0.8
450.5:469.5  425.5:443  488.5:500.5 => -1.5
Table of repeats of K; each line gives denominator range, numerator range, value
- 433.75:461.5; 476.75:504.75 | 0.89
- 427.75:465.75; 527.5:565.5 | 0.54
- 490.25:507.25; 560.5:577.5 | 0.69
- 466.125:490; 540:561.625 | 0.58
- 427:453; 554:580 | 0.61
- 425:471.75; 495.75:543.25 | 0.74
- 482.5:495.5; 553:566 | 0.65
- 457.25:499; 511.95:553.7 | 0.70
